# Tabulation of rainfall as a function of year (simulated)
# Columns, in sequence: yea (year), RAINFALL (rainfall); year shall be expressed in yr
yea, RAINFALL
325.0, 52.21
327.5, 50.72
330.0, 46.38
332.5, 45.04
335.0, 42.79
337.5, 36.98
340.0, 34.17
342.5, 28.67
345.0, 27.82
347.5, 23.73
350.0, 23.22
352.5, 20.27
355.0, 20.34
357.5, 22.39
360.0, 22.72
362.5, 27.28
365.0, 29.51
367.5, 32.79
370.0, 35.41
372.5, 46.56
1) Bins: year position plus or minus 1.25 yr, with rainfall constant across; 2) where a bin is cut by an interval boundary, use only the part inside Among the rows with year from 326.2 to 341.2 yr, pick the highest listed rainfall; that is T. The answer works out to 50.72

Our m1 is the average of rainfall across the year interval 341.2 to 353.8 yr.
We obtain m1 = 24.8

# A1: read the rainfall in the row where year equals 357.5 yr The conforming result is 22.39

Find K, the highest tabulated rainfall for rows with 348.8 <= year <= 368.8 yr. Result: 32.79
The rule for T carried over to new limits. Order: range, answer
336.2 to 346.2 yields 36.98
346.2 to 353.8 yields 23.73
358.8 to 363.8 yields 27.28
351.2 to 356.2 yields 20.34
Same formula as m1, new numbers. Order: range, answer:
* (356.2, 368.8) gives 26.9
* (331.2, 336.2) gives 44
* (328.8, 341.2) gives 41.1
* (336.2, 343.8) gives 33.3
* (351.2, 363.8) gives 22.6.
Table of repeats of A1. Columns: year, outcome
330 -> 46.38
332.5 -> 45.04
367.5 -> 32.79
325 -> 52.21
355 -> 20.34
